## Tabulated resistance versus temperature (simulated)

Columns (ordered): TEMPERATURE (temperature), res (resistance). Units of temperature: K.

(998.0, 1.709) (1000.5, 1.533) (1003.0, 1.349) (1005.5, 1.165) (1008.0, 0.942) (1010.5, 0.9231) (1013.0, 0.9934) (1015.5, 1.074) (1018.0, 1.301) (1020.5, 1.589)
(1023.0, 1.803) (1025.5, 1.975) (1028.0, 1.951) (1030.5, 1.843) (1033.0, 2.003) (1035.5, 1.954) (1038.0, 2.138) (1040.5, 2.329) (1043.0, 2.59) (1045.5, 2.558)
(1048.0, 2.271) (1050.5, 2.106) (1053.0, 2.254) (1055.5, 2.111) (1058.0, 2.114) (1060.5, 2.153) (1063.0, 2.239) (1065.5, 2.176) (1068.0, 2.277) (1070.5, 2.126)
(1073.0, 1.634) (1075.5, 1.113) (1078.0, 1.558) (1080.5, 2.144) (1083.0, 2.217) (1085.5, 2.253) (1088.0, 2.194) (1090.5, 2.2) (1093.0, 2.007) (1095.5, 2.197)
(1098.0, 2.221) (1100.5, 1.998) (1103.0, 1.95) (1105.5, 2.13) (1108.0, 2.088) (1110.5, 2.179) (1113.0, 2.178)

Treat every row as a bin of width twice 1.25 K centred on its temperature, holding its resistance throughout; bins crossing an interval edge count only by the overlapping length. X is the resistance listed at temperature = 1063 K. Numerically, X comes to 2.239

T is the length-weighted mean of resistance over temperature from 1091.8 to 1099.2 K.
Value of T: 2.14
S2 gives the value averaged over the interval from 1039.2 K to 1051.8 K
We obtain 2.37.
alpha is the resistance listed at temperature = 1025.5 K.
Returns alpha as 1.975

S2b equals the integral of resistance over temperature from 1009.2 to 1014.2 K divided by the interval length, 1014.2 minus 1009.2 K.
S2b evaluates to 0.958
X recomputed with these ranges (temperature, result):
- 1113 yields 2.178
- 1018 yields 1.301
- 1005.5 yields 1.165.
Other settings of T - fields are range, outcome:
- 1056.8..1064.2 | 2.17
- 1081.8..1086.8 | 2.23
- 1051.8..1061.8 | 2.16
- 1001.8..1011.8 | 1.09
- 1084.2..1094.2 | 2.16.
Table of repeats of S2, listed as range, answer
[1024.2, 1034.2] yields 1.94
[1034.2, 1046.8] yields 2.31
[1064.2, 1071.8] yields 2.19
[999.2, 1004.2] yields 1.44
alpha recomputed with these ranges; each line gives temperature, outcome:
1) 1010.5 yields 0.9231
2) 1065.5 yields 2.176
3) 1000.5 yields 1.533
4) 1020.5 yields 1.589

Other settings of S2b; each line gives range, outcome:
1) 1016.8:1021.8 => 1.45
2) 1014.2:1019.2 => 1.18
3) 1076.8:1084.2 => 1.97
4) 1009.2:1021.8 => 1.18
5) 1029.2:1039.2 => 1.98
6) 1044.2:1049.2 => 2.42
